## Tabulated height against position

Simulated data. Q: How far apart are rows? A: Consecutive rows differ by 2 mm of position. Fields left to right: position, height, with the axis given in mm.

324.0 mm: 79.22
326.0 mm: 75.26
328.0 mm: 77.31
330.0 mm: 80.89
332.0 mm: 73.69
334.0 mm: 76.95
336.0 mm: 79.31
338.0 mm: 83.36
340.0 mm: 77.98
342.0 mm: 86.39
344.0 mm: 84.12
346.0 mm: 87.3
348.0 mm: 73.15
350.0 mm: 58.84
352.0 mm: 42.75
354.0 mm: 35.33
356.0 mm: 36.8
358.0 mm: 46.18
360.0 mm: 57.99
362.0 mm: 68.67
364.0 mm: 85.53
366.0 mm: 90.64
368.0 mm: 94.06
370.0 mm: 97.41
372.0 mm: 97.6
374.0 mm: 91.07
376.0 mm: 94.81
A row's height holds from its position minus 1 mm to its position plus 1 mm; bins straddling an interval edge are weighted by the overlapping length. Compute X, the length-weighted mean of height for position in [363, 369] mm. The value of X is 90.1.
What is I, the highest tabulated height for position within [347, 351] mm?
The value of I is 73.15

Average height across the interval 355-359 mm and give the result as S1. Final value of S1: 41.5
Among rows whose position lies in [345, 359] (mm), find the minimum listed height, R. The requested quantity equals 35.33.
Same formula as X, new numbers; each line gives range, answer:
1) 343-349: 81.5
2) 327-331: 79.1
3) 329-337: 77.7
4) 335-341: 80.2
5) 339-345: 82.8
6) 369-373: 97.5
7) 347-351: 66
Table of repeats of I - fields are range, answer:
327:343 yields 86.39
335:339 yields 83.36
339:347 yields 87.3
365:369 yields 94.06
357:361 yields 57.99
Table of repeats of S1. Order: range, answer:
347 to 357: 49.4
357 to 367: 69.8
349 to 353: 50.8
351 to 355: 39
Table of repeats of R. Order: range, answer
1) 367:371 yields 94.06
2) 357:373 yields 46.18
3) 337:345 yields 77.98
